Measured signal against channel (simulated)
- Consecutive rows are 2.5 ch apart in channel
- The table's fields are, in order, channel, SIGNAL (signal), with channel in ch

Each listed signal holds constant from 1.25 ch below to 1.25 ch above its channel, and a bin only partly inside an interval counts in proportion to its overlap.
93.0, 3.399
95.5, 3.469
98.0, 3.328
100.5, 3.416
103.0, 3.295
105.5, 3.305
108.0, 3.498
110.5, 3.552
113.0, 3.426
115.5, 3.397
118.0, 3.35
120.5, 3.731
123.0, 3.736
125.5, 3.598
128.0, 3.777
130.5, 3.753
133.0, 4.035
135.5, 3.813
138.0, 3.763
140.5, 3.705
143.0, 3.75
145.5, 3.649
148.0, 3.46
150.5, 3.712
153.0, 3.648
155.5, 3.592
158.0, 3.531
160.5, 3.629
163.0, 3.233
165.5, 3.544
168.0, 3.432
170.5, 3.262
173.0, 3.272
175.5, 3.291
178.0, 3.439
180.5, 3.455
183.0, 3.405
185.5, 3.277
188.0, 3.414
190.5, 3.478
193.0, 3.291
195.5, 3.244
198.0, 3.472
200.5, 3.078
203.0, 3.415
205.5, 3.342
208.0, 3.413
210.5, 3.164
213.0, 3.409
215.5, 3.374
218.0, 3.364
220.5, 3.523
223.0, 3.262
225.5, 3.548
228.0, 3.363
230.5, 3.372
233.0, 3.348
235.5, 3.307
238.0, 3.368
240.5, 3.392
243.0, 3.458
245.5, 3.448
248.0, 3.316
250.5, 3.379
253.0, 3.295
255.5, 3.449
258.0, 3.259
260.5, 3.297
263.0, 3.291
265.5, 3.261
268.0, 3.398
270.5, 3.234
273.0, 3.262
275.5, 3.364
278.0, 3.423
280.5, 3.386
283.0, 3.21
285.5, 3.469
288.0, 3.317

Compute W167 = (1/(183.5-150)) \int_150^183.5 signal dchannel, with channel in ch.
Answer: 3.46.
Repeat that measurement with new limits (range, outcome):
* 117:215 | 3.5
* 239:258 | 3.38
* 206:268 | 3.36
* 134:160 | 3.66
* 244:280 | 3.34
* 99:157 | 3.61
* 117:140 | 3.73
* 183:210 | 3.34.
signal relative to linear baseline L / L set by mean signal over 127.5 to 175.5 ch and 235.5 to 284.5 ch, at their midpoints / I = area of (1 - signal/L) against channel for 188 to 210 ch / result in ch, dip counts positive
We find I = 0.9 ch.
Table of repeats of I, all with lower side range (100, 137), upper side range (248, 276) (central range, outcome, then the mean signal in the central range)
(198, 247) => 0.30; 3.37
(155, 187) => 0.71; 3.41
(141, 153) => -0.40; 3.65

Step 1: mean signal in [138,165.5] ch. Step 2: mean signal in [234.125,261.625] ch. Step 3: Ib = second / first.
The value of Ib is 0.93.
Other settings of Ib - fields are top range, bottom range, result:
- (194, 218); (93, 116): 0.98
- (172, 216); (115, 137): 0.90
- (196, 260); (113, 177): 0.94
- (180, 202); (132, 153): 0.90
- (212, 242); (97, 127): 0.97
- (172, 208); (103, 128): 0.95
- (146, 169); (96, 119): 1.04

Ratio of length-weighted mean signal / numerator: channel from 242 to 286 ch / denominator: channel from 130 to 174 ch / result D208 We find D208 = 0.93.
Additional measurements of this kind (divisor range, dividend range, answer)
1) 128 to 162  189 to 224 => 0.91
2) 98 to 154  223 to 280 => 0.93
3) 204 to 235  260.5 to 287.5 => 0.99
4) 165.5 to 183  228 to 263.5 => 0.99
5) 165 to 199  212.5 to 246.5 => 1.01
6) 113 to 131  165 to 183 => 0.94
